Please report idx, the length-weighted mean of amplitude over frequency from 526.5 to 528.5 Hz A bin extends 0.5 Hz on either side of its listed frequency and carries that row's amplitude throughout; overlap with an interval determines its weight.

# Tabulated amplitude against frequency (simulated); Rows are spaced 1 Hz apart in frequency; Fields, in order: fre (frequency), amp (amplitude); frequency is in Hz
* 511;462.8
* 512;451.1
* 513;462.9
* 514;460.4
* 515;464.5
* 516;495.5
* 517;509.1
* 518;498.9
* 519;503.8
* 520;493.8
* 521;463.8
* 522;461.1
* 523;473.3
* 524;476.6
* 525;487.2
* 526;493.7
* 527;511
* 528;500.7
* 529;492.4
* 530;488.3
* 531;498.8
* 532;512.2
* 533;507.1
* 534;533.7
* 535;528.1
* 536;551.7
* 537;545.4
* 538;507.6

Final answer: 506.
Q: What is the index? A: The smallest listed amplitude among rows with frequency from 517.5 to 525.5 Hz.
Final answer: 461.1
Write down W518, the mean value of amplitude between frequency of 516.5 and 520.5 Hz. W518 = 501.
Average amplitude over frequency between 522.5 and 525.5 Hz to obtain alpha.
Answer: 479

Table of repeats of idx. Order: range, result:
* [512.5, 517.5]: 478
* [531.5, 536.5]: 527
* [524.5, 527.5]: 497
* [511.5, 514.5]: 458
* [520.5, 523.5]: 466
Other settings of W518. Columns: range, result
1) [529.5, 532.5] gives 500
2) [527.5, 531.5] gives 495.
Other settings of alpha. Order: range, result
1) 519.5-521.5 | 479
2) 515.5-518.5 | 501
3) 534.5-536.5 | 540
